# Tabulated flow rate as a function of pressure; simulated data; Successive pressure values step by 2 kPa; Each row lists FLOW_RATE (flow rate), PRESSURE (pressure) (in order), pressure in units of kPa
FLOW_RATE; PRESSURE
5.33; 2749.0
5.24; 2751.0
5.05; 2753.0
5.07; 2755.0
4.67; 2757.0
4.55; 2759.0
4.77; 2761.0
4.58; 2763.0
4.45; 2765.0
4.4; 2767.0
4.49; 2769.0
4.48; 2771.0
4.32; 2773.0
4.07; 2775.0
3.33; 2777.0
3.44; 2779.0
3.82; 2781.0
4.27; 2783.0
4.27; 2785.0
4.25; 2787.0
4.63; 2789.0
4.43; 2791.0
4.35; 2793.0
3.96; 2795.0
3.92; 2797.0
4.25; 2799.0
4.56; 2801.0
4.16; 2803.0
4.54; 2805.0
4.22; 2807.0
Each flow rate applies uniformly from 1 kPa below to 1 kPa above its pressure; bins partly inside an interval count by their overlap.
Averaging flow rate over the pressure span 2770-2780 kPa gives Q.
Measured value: 3.93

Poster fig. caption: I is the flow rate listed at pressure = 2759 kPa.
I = 4.55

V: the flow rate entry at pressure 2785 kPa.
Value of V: 4.27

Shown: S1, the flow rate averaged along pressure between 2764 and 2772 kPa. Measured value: 4.46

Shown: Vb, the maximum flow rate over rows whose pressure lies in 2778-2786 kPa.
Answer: 4.27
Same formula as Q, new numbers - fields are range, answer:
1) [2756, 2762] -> 4.66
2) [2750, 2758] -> 5.01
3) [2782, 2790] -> 4.35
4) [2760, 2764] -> 4.67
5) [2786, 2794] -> 4.41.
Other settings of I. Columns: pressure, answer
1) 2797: 3.92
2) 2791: 4.43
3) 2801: 4.56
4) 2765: 4.45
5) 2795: 3.96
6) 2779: 3.44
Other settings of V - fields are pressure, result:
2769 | 4.49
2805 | 4.54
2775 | 4.07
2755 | 5.07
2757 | 4.67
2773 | 4.32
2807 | 4.22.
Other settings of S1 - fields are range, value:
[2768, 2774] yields 4.43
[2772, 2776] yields 4.2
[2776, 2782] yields 3.53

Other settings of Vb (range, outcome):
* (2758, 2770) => 4.77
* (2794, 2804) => 4.56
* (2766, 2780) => 4.49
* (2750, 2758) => 5.24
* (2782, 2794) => 4.63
